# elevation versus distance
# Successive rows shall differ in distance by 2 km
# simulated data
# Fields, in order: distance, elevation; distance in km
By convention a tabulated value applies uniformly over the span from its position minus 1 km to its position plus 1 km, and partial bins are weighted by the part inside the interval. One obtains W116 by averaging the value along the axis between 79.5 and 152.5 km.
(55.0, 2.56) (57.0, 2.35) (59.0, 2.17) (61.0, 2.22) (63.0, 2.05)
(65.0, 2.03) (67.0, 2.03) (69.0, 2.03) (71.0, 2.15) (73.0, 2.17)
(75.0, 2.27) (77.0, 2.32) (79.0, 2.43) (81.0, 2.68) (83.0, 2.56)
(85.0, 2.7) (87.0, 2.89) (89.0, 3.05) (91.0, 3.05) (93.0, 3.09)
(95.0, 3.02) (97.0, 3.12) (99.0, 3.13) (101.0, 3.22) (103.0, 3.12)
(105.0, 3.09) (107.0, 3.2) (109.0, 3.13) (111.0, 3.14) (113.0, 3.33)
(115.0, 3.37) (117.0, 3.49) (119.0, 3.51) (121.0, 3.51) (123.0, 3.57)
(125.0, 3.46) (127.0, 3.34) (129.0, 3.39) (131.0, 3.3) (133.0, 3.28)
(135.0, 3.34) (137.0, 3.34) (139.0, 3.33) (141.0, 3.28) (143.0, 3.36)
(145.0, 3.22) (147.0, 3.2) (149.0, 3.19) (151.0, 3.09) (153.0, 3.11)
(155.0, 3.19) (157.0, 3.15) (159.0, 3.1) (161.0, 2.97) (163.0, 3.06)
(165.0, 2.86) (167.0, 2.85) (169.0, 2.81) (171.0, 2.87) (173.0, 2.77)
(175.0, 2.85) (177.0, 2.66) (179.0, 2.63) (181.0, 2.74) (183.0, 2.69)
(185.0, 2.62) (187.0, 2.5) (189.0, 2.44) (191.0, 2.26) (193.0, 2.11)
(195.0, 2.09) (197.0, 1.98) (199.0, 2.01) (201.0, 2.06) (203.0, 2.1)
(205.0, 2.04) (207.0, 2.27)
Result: 3.19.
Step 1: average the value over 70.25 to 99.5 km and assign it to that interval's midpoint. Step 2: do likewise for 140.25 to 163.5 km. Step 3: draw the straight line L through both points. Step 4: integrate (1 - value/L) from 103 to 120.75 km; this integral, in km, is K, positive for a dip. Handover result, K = -2.4 km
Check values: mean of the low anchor 2.71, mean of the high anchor 3.16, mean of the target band 3.28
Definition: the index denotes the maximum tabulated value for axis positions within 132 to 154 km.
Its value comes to 3.36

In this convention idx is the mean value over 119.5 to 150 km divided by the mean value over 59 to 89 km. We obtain 1.43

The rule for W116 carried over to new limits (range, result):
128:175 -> 3.13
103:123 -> 3.31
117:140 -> 3.4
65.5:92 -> 2.48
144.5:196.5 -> 2.8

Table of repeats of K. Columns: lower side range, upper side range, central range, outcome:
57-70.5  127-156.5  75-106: -4.5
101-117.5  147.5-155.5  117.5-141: -1.5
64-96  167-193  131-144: -3.6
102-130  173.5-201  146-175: -2.6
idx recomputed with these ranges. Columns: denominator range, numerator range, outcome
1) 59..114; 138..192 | 1.08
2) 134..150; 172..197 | 0.76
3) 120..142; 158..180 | 0.85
